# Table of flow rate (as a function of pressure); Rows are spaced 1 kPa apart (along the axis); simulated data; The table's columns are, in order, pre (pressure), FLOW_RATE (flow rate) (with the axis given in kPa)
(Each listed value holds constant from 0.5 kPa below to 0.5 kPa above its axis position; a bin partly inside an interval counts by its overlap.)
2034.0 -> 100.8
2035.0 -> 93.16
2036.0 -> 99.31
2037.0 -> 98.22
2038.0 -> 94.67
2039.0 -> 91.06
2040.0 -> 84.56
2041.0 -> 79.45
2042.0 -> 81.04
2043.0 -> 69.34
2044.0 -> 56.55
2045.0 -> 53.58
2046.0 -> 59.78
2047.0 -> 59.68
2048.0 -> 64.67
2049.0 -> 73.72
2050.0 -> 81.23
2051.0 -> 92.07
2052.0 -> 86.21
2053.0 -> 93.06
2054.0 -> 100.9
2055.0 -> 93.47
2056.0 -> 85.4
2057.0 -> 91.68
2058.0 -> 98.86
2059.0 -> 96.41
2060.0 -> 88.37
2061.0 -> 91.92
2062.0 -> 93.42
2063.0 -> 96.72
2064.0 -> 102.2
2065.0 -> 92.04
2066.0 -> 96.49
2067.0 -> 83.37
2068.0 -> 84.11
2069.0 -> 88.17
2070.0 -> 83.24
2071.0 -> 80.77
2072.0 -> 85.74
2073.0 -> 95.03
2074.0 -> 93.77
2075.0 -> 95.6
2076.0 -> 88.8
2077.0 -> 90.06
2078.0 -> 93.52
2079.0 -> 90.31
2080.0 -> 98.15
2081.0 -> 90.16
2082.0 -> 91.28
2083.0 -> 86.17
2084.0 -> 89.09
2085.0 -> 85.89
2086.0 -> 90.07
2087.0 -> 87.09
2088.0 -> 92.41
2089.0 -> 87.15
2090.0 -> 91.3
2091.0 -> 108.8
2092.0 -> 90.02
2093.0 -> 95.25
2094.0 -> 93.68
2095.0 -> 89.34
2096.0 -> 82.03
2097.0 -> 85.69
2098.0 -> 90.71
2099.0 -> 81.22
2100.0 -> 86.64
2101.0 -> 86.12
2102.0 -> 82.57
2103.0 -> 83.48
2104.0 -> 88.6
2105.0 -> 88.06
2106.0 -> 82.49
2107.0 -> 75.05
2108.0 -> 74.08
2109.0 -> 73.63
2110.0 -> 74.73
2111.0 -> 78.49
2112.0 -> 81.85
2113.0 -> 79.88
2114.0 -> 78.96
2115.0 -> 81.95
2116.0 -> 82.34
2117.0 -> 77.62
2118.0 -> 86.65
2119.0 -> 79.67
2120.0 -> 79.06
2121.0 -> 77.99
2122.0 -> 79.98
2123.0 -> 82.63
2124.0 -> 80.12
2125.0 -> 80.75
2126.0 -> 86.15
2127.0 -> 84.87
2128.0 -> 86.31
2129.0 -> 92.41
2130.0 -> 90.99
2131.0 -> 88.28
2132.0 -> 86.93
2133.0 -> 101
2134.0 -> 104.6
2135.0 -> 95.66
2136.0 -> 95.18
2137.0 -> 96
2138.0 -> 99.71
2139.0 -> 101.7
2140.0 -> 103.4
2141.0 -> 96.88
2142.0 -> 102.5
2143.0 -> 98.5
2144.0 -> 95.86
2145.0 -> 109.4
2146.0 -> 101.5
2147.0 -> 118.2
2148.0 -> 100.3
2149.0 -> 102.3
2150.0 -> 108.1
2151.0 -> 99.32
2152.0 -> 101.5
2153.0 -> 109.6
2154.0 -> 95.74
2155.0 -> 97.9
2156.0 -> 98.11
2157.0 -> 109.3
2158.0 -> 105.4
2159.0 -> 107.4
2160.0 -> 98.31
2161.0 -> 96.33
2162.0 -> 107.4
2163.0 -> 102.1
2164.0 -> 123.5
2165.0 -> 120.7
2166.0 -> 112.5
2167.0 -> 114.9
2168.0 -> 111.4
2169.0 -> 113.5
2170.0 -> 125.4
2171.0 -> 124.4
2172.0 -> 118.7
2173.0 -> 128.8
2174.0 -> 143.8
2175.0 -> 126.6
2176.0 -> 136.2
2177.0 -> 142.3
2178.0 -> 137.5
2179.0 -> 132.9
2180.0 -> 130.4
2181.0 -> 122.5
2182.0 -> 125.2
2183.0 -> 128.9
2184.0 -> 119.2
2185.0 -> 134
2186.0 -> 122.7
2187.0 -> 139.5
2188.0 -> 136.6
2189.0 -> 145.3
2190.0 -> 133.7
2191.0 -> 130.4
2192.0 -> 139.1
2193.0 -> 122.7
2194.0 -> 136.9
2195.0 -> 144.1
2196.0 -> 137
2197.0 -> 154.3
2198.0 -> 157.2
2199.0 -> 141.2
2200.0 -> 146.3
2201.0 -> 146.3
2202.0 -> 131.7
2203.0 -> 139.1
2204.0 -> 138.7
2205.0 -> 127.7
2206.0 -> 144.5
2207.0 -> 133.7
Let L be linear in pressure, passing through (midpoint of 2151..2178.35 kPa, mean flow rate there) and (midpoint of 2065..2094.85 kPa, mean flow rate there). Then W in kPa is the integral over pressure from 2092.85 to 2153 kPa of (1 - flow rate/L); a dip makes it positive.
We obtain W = 7.80 kPa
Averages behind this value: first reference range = 90.5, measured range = 89.6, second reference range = 115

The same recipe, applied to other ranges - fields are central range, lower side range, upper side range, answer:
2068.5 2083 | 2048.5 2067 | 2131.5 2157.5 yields 0.5 kPa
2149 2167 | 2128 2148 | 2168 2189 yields 1.3 kPa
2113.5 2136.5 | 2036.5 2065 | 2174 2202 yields 5.4 kPa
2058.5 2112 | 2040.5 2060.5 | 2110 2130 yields -4.8 kPa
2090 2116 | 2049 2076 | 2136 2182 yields 3.9 kPa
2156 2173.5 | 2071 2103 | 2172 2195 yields 1.7 kPa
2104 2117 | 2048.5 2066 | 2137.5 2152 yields 2.5 kPa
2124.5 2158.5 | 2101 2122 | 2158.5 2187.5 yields 0.8 kPa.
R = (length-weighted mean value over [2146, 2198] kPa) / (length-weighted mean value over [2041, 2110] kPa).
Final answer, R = 1.4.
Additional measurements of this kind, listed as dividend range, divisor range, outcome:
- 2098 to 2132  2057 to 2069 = 0.89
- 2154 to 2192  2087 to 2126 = 1.45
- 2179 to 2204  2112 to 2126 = 1.68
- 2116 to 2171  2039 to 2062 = 1.21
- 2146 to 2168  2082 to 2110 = 1.22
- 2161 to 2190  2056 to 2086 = 1.38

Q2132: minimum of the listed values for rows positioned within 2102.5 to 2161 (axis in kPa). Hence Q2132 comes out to 73.63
